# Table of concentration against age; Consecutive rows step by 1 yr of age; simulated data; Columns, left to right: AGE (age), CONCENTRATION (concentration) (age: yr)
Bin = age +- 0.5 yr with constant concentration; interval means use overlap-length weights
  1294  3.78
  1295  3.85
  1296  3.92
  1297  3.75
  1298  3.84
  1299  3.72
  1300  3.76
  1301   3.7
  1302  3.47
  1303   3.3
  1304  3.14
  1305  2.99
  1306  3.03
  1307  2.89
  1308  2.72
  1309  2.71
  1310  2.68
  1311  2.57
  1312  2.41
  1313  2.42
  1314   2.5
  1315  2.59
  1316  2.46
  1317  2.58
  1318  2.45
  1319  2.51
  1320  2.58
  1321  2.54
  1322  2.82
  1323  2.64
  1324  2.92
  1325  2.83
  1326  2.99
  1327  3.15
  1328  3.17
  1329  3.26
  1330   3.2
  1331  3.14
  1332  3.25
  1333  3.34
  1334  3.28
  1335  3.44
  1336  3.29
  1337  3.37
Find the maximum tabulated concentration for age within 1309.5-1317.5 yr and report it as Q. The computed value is 2.68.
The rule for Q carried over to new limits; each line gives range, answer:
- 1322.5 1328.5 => 3.17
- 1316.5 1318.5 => 2.58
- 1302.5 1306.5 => 3.3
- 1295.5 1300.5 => 3.92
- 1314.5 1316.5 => 2.59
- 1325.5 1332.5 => 3.26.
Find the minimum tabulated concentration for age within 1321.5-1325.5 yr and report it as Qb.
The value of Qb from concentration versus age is 2.64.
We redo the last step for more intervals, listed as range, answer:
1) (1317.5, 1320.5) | 2.45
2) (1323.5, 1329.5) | 2.83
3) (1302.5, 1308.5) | 2.72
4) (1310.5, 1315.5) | 2.41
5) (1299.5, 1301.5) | 3.7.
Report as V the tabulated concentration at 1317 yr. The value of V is 2.58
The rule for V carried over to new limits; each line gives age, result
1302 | 3.47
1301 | 3.7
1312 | 2.41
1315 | 2.59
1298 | 3.84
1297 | 3.75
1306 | 3.03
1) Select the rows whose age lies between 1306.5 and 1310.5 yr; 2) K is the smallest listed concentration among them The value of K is 2.68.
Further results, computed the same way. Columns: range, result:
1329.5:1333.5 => 3.14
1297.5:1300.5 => 3.72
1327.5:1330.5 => 3.17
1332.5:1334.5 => 3.28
